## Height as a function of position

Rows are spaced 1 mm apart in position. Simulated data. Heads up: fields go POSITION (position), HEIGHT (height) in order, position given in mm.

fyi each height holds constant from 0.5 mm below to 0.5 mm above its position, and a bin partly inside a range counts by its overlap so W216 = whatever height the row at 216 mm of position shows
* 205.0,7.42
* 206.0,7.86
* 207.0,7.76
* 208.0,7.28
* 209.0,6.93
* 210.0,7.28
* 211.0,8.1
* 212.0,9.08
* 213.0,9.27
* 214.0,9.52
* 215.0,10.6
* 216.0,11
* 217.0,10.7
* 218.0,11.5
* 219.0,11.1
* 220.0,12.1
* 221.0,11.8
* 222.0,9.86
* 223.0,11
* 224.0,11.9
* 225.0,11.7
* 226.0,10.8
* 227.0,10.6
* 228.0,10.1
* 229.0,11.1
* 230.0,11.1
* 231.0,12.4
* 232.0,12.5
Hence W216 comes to 11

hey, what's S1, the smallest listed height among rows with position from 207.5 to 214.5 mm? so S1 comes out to 6.93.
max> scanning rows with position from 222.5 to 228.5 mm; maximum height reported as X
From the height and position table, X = 11.9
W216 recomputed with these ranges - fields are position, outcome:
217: 10.7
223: 11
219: 11.1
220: 12.1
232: 12.5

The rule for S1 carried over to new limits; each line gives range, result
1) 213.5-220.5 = 9.52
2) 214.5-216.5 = 10.6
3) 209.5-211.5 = 7.28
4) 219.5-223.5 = 9.86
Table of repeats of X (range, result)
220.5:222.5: 11.8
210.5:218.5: 11.5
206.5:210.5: 7.76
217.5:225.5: 12.1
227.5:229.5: 11.1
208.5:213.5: 9.27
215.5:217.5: 11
